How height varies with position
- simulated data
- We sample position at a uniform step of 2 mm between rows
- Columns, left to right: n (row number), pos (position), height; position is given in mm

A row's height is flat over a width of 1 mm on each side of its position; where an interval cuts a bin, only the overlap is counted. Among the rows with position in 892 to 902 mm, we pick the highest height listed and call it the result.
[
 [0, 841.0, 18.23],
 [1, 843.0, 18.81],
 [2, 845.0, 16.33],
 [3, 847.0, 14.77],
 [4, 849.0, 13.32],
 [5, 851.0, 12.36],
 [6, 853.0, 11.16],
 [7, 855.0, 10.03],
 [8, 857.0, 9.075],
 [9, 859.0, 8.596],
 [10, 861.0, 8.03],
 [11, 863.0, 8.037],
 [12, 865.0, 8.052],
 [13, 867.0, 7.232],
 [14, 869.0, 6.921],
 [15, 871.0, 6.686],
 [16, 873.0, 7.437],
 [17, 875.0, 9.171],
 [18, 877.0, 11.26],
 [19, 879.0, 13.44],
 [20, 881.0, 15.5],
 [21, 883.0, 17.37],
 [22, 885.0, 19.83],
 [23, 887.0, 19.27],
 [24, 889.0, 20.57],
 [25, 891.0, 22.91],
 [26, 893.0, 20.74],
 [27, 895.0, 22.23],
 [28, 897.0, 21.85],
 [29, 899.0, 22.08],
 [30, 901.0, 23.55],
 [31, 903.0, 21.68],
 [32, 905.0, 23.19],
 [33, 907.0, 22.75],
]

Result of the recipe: 23.55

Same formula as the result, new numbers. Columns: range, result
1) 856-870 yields 9.075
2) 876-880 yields 13.44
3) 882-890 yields 20.57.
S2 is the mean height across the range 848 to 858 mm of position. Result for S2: 11.2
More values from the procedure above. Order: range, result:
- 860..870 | 7.65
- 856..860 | 8.84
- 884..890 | 19.9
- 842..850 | 15.8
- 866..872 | 6.95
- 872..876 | 8.3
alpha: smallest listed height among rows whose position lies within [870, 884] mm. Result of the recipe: 6.686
